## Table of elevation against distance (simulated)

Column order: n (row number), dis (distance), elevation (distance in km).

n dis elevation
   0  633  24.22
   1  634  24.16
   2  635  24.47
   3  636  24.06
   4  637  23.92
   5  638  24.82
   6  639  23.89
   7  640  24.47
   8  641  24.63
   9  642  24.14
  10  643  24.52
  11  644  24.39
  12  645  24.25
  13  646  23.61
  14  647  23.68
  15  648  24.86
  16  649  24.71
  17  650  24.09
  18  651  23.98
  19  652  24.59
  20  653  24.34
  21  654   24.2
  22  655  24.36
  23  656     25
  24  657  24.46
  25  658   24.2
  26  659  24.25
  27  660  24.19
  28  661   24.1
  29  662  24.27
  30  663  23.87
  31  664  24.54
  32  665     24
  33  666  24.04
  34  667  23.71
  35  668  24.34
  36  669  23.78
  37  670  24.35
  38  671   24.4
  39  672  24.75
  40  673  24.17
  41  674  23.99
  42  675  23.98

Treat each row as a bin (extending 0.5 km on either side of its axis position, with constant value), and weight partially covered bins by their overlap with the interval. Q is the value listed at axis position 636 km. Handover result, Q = 24.06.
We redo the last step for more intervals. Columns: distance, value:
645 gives 24.25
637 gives 23.92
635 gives 24.47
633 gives 24.22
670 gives 24.35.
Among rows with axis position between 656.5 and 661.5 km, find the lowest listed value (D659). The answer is 24.1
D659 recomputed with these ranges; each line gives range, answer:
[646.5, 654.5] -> 23.68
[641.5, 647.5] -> 23.61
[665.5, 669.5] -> 23.71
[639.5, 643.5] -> 24.14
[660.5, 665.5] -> 23.87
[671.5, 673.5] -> 24.17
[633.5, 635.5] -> 24.16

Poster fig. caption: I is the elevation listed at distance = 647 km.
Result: 23.68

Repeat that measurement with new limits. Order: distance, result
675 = 23.98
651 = 23.98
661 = 24.1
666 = 24.04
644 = 24.39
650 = 24.09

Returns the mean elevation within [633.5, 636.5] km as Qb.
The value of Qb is 24.2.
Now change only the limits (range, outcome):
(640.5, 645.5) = 24.4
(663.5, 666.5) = 24.2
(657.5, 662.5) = 24.2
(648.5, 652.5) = 24.3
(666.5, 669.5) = 23.9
